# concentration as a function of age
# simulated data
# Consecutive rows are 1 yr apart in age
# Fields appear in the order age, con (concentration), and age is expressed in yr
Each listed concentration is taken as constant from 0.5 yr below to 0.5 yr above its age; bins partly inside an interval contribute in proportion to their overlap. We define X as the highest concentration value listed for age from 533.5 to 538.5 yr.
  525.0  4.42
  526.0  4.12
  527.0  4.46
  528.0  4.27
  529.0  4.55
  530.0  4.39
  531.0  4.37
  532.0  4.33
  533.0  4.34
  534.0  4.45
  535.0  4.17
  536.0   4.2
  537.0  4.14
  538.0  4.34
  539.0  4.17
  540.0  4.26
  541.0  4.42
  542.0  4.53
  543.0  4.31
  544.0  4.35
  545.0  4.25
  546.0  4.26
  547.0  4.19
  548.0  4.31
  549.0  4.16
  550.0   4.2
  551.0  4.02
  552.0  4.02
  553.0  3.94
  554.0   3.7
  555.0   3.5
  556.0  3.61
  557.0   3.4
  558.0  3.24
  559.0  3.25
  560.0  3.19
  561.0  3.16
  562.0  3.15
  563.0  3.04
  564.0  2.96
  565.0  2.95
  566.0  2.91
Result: 4.45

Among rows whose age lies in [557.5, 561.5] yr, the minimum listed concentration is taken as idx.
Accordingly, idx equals 3.16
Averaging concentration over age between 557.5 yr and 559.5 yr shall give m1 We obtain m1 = 3.25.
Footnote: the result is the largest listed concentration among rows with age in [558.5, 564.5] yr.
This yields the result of 3.25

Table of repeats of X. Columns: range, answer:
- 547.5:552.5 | 4.31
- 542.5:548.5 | 4.35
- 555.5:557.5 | 3.61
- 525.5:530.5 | 4.55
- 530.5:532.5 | 4.37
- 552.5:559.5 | 3.94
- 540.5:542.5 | 4.53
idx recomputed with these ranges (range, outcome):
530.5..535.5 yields 4.17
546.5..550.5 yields 4.16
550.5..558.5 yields 3.24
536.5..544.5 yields 4.14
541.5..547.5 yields 4.19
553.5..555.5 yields 3.5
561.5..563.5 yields 3.04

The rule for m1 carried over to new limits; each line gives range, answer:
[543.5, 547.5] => 4.26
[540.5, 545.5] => 4.37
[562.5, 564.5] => 3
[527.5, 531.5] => 4.39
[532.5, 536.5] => 4.29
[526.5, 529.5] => 4.43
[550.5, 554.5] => 3.92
